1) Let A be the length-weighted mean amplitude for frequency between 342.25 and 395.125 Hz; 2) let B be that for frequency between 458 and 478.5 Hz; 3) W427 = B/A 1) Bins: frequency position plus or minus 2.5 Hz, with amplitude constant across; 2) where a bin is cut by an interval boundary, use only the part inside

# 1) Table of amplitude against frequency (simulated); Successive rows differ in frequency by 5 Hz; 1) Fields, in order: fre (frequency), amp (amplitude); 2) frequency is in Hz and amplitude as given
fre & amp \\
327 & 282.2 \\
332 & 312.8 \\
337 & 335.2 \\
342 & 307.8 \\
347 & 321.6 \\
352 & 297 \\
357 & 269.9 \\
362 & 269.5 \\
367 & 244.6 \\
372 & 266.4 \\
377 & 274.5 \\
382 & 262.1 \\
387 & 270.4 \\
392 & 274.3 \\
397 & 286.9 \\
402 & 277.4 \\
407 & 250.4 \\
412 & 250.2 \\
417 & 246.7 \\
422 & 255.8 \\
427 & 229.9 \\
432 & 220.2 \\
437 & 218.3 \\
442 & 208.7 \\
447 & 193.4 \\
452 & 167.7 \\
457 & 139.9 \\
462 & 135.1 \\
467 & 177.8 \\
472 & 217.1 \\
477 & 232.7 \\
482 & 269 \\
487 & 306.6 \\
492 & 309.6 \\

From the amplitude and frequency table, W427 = 0.67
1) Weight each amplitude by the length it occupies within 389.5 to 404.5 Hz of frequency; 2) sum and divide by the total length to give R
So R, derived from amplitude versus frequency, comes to 280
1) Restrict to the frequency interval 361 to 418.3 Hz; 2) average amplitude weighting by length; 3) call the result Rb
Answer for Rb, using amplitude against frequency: 265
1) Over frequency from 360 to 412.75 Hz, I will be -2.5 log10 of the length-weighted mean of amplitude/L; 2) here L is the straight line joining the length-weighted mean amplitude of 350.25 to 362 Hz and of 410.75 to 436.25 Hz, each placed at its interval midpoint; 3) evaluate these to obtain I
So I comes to -0.02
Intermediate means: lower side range 280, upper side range 239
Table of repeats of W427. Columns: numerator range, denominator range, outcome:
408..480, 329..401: 0.73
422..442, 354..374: 0.85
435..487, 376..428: 0.77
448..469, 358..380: 0.60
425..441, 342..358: 0.74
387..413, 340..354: 0.87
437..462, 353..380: 0.66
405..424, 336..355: 0.80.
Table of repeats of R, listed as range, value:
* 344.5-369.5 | 281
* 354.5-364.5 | 270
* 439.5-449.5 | 201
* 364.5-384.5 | 262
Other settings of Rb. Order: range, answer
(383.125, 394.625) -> 271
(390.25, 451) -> 240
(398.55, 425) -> 257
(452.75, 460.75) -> 145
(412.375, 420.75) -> 249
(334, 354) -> 316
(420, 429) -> 243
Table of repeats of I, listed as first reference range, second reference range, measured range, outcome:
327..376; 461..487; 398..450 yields 0.06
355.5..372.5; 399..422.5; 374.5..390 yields -0.04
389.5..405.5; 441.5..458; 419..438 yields -0.07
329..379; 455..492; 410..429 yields 0.02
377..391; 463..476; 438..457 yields 0.15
